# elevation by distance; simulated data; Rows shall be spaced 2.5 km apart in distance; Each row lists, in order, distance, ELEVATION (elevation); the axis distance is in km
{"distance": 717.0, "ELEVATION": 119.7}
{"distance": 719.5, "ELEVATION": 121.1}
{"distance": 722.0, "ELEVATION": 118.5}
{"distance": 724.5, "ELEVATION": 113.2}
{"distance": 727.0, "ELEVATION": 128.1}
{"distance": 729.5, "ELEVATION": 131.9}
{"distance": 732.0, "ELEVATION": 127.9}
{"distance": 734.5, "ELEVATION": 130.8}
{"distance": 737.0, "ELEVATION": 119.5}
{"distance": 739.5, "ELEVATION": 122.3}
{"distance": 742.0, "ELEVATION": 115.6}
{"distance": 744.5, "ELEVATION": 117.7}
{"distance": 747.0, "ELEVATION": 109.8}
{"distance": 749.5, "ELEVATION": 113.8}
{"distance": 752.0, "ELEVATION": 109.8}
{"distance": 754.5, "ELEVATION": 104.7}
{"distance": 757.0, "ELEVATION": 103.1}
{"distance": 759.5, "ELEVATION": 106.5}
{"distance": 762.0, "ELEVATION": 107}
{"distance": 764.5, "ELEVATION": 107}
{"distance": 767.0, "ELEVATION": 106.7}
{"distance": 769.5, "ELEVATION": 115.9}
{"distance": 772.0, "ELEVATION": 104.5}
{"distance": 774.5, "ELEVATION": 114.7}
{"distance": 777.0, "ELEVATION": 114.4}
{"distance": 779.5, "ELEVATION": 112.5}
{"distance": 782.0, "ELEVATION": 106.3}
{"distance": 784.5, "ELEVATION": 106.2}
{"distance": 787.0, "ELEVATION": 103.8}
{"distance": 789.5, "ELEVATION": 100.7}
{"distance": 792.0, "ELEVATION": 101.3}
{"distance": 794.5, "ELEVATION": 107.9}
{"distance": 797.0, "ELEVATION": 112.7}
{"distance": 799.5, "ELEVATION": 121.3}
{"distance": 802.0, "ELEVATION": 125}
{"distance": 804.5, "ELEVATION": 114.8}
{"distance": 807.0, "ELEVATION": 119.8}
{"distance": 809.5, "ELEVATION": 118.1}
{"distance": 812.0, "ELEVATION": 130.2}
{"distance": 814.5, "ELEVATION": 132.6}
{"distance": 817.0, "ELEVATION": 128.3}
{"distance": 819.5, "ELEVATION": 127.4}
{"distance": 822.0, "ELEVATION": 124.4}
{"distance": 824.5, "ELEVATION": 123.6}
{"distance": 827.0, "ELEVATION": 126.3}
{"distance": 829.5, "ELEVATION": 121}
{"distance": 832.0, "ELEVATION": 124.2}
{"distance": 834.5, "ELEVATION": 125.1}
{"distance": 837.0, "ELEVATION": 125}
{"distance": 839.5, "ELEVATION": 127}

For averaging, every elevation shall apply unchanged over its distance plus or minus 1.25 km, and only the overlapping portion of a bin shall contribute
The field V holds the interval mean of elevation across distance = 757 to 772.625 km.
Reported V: 108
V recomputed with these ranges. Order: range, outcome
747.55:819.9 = 113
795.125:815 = 121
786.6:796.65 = 104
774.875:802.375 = 110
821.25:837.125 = 124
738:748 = 117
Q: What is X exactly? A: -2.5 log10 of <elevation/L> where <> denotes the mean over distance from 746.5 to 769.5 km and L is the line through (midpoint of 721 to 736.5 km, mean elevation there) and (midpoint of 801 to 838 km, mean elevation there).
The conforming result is 0.16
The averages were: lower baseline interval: 125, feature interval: 108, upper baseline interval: 124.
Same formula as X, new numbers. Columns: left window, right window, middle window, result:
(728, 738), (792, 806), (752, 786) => 0.12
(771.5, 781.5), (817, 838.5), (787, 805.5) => 0.05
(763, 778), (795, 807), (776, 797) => 0.07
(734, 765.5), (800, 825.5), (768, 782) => 0.05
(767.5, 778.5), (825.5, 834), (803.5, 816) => -0.03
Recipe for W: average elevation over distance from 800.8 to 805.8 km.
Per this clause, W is 120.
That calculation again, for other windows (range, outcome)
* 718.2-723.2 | 120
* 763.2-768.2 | 107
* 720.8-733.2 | 124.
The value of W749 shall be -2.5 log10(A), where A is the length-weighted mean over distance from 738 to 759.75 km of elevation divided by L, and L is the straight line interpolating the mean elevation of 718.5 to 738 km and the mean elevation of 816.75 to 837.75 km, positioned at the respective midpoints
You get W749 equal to 0.11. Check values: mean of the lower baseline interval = 124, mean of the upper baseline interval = 125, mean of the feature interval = 112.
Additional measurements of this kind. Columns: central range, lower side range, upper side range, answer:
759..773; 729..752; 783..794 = 0.03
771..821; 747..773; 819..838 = 0.01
